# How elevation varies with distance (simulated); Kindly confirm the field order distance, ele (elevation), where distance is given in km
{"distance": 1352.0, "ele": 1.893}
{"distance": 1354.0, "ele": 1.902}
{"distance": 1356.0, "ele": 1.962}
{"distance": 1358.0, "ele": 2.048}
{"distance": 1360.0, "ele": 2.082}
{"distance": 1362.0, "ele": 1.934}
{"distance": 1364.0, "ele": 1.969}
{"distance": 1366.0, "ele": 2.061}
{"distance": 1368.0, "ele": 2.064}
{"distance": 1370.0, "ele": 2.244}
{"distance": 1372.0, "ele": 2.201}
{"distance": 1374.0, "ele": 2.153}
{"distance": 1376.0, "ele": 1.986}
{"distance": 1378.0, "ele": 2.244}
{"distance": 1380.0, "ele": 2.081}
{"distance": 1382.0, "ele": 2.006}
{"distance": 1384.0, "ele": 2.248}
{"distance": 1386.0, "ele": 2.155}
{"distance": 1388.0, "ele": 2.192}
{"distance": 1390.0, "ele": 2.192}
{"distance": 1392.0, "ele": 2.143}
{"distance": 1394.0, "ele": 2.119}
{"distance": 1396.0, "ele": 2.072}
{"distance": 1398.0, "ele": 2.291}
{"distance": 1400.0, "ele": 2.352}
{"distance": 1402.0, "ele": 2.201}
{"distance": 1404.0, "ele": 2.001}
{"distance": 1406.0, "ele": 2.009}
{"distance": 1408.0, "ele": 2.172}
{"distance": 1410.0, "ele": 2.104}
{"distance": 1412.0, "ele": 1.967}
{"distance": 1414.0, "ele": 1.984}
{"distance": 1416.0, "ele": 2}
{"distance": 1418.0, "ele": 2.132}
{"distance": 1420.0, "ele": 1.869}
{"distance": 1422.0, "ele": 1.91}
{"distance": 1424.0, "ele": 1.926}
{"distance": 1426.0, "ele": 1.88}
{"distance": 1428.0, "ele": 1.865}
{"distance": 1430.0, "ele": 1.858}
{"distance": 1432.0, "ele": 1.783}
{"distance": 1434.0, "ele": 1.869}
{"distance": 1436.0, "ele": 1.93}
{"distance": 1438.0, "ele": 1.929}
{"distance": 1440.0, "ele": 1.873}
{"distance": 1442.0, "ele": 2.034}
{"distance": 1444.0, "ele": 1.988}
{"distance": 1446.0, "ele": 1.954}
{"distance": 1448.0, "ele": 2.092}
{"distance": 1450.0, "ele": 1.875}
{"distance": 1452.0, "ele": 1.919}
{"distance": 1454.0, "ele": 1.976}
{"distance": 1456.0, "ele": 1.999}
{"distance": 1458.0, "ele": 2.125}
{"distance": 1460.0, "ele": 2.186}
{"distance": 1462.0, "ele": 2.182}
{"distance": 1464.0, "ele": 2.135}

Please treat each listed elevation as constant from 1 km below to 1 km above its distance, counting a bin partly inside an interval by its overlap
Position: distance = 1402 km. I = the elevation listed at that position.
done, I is 2.201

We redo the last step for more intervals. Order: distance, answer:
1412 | 1.967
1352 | 1.893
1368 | 2.064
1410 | 2.104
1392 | 2.143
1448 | 2.092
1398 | 2.291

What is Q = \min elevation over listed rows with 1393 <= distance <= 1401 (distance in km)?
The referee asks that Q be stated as 2.072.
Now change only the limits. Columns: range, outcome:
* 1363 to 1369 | 1.969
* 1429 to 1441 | 1.783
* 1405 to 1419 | 1.967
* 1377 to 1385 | 2.006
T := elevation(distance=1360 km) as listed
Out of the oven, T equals 2.082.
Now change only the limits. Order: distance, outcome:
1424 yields 1.926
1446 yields 1.954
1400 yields 2.352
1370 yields 2.244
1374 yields 2.153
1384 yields 2.248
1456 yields 1.999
